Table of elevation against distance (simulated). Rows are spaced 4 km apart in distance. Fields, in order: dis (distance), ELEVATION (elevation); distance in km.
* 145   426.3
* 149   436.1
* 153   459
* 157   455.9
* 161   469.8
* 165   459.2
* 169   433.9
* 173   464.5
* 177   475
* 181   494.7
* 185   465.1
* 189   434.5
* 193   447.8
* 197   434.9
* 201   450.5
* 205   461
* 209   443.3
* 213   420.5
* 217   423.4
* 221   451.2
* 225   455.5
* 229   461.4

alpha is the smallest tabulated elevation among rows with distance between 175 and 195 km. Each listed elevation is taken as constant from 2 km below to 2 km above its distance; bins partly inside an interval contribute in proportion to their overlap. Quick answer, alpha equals 434.5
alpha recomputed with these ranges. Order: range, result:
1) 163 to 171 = 433.9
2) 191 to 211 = 434.9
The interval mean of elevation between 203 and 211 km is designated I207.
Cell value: 452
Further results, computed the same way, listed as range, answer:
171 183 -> 478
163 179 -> 458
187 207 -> 446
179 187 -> 480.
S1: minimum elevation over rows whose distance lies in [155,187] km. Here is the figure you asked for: 433.9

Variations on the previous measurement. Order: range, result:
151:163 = 455.9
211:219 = 420.5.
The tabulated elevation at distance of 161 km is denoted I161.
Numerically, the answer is 469.8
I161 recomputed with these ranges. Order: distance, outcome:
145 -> 426.3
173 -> 464.5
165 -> 459.2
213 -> 420.5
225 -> 455.5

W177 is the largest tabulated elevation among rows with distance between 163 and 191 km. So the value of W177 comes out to 494.7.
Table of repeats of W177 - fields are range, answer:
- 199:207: 461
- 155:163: 469.8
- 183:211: 465.1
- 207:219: 443.3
